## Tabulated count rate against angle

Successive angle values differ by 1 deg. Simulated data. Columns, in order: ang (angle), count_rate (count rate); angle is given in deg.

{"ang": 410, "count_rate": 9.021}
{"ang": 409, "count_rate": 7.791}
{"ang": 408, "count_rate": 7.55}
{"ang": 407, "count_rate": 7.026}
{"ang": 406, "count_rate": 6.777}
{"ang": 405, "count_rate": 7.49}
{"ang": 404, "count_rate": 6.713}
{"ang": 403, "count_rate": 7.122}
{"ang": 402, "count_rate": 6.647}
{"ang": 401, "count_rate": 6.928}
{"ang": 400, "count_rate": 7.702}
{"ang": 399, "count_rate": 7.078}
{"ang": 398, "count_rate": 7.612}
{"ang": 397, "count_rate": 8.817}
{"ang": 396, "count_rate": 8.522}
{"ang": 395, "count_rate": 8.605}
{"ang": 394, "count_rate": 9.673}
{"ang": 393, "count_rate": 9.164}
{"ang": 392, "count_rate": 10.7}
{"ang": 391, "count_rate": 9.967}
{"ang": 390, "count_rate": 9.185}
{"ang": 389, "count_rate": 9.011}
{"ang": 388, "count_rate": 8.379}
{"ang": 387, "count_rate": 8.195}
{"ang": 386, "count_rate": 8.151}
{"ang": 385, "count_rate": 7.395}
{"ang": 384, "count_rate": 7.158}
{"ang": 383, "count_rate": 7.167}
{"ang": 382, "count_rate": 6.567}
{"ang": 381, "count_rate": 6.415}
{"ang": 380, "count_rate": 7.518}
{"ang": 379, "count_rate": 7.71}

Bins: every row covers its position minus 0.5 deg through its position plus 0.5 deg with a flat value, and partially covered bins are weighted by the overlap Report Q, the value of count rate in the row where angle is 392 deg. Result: 10.7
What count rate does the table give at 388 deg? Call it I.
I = 8.379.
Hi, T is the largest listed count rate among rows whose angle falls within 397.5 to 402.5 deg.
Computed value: 7.702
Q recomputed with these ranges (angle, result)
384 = 7.158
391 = 9.967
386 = 8.151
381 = 6.415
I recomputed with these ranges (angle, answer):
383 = 7.167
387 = 8.195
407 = 7.026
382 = 6.567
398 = 7.612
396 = 8.522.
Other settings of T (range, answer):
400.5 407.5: 7.49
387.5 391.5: 9.967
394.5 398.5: 8.817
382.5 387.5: 8.195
